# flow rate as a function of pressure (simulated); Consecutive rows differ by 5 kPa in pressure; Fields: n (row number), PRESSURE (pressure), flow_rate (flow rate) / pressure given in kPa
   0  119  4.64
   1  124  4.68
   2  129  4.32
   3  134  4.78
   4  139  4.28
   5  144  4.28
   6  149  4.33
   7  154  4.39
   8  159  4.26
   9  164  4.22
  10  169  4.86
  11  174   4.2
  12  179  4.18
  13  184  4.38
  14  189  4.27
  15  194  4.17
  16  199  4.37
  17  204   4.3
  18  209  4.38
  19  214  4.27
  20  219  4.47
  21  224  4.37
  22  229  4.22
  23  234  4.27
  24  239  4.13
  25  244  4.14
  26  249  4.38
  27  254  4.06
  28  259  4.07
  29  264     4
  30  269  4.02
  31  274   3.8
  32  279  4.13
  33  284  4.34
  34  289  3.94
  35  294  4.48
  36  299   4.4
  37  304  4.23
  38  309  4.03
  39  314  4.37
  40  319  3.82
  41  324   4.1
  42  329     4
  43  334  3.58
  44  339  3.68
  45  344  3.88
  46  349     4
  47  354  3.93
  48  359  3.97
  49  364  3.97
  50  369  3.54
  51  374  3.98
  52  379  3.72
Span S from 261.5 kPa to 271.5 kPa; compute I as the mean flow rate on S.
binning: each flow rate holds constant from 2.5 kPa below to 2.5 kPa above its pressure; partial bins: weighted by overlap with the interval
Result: 4.01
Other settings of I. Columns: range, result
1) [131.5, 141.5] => 4.53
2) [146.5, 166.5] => 4.3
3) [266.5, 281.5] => 3.98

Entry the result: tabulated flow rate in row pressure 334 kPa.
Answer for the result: 3.58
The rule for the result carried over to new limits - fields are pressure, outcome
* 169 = 4.86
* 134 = 4.78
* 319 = 3.82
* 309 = 4.03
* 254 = 4.06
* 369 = 3.54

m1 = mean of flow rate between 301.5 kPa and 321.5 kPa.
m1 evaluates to 4.11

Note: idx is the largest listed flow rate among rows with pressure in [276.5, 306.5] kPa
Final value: 4.48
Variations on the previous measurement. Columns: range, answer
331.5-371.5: 4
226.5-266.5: 4.38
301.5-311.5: 4.23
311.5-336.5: 4.37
